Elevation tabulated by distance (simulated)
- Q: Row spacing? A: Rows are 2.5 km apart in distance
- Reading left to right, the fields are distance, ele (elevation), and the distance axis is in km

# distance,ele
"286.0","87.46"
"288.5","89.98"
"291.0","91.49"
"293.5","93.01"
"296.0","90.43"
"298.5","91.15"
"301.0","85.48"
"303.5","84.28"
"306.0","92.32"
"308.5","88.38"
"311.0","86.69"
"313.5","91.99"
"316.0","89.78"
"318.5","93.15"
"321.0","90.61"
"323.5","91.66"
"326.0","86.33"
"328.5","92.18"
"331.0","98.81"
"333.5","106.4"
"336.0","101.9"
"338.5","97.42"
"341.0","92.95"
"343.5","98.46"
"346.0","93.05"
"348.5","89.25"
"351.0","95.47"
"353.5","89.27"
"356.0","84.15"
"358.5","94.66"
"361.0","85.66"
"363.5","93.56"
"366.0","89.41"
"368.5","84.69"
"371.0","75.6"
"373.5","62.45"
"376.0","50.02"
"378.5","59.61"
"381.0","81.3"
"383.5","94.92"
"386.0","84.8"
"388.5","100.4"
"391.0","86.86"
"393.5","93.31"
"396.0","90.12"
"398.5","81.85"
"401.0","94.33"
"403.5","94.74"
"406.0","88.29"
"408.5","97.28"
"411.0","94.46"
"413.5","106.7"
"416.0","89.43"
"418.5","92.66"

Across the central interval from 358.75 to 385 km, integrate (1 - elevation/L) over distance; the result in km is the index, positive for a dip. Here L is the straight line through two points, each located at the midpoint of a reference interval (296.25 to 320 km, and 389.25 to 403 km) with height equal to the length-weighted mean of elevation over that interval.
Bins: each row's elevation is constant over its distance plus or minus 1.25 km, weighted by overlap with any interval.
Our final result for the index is 3.3 km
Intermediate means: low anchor 89.3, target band 78.4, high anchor 90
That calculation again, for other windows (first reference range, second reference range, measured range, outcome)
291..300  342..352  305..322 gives 0.35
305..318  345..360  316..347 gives -1.59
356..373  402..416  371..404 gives 3.28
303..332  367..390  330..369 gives -4.61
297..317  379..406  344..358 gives -0.29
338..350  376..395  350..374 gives 0.93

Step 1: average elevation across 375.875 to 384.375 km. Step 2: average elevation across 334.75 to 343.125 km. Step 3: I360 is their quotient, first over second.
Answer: 0.75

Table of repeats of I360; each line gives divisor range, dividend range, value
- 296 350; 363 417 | 0.93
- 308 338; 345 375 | 0.92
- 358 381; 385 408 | 1.18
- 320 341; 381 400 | 0.94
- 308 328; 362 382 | 0.83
